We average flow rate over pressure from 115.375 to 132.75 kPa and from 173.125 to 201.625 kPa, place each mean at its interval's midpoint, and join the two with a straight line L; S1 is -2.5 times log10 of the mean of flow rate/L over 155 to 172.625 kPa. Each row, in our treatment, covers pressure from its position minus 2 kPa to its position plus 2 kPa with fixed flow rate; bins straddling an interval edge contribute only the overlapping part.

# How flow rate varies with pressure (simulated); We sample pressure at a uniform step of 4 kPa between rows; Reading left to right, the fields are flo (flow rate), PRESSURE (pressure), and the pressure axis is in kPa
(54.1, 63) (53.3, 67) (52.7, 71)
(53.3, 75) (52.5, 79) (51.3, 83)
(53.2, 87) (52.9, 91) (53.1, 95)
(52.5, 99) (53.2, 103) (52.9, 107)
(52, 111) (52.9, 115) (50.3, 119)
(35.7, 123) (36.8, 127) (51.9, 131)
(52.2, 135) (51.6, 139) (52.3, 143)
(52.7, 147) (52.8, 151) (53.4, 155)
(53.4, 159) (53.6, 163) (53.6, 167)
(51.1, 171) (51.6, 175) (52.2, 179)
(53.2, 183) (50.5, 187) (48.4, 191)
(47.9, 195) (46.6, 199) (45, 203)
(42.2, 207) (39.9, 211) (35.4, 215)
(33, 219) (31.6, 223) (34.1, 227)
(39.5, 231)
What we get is -0.11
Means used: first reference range 44.4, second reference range 49.9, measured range 53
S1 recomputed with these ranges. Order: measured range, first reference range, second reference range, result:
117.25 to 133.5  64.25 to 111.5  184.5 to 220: 0.14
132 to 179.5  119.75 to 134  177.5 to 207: -0.16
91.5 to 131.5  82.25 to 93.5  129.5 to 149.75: 0.07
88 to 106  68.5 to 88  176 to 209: -0.02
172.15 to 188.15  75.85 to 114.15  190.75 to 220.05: -0.16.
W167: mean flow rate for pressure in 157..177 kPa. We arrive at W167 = 52.7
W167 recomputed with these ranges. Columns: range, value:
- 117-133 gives 43.7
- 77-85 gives 51.9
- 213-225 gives 33.3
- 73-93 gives 52.6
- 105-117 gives 52.6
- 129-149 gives 52.1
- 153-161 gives 53.4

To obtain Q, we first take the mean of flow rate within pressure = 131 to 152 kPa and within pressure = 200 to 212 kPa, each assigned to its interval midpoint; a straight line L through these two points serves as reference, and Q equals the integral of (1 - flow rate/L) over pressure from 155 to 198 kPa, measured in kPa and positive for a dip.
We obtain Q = -3.9 kPa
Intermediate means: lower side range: 52.3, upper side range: 42.9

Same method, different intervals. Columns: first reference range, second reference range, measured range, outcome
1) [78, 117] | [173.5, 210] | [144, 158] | -0.77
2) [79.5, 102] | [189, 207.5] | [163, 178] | -1.36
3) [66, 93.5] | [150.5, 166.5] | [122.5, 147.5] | 2.44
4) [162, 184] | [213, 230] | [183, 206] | -1.92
